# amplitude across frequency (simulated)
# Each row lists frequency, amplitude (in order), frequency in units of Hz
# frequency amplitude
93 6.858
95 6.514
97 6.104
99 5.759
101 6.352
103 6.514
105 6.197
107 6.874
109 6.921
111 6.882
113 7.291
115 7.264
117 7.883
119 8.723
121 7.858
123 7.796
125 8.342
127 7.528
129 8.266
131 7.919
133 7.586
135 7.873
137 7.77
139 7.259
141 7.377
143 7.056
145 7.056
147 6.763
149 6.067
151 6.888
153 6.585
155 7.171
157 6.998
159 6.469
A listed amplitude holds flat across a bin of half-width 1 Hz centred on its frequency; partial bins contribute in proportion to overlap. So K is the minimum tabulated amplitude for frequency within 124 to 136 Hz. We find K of 7.528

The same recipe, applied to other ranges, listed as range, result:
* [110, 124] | 6.882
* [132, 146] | 7.056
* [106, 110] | 6.874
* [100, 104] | 6.352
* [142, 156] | 6.067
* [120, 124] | 7.796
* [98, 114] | 5.759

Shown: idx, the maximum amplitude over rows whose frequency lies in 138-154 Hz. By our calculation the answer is 7.377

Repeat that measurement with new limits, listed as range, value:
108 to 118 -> 7.883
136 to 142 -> 7.77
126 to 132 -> 8.266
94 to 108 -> 6.874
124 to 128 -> 8.342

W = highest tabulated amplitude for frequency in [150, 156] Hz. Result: 7.171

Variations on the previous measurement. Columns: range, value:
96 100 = 6.104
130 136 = 7.919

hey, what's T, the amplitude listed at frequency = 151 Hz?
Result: 6.888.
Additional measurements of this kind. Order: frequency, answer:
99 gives 5.759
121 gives 7.858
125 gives 8.342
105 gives 6.197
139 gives 7.259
